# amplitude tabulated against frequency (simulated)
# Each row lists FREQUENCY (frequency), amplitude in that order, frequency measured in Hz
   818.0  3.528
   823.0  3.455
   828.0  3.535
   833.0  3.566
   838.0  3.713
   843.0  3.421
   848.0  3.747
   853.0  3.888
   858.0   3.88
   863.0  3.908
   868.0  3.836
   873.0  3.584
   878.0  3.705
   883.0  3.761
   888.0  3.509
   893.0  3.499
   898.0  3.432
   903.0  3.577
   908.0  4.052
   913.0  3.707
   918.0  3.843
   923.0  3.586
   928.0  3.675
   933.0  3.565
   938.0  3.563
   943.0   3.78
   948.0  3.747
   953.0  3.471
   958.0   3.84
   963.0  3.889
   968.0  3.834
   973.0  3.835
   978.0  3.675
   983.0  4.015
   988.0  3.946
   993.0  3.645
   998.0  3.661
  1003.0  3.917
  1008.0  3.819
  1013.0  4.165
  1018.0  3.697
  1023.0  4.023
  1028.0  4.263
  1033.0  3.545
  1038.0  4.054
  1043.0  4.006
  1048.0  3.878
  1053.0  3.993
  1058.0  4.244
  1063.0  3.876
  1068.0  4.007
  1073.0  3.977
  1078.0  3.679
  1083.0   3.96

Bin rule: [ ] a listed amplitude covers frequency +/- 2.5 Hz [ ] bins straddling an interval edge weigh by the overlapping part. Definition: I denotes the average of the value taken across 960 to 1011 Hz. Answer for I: 3.83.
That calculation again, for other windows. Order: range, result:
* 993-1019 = 3.84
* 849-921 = 3.73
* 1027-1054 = 3.94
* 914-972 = 3.71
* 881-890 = 3.64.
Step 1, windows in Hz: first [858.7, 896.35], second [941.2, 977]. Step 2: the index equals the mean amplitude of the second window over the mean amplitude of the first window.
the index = 1.02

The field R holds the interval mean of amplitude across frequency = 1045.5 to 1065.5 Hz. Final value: 4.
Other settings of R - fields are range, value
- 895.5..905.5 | 3.5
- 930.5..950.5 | 3.66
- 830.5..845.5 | 3.57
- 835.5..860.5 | 3.73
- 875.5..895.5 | 3.62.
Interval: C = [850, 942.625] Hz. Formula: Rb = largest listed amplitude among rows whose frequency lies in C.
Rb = 4.052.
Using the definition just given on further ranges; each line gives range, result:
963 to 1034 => 4.263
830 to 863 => 3.908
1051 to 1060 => 4.244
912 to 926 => 3.843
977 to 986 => 4.015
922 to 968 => 3.889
